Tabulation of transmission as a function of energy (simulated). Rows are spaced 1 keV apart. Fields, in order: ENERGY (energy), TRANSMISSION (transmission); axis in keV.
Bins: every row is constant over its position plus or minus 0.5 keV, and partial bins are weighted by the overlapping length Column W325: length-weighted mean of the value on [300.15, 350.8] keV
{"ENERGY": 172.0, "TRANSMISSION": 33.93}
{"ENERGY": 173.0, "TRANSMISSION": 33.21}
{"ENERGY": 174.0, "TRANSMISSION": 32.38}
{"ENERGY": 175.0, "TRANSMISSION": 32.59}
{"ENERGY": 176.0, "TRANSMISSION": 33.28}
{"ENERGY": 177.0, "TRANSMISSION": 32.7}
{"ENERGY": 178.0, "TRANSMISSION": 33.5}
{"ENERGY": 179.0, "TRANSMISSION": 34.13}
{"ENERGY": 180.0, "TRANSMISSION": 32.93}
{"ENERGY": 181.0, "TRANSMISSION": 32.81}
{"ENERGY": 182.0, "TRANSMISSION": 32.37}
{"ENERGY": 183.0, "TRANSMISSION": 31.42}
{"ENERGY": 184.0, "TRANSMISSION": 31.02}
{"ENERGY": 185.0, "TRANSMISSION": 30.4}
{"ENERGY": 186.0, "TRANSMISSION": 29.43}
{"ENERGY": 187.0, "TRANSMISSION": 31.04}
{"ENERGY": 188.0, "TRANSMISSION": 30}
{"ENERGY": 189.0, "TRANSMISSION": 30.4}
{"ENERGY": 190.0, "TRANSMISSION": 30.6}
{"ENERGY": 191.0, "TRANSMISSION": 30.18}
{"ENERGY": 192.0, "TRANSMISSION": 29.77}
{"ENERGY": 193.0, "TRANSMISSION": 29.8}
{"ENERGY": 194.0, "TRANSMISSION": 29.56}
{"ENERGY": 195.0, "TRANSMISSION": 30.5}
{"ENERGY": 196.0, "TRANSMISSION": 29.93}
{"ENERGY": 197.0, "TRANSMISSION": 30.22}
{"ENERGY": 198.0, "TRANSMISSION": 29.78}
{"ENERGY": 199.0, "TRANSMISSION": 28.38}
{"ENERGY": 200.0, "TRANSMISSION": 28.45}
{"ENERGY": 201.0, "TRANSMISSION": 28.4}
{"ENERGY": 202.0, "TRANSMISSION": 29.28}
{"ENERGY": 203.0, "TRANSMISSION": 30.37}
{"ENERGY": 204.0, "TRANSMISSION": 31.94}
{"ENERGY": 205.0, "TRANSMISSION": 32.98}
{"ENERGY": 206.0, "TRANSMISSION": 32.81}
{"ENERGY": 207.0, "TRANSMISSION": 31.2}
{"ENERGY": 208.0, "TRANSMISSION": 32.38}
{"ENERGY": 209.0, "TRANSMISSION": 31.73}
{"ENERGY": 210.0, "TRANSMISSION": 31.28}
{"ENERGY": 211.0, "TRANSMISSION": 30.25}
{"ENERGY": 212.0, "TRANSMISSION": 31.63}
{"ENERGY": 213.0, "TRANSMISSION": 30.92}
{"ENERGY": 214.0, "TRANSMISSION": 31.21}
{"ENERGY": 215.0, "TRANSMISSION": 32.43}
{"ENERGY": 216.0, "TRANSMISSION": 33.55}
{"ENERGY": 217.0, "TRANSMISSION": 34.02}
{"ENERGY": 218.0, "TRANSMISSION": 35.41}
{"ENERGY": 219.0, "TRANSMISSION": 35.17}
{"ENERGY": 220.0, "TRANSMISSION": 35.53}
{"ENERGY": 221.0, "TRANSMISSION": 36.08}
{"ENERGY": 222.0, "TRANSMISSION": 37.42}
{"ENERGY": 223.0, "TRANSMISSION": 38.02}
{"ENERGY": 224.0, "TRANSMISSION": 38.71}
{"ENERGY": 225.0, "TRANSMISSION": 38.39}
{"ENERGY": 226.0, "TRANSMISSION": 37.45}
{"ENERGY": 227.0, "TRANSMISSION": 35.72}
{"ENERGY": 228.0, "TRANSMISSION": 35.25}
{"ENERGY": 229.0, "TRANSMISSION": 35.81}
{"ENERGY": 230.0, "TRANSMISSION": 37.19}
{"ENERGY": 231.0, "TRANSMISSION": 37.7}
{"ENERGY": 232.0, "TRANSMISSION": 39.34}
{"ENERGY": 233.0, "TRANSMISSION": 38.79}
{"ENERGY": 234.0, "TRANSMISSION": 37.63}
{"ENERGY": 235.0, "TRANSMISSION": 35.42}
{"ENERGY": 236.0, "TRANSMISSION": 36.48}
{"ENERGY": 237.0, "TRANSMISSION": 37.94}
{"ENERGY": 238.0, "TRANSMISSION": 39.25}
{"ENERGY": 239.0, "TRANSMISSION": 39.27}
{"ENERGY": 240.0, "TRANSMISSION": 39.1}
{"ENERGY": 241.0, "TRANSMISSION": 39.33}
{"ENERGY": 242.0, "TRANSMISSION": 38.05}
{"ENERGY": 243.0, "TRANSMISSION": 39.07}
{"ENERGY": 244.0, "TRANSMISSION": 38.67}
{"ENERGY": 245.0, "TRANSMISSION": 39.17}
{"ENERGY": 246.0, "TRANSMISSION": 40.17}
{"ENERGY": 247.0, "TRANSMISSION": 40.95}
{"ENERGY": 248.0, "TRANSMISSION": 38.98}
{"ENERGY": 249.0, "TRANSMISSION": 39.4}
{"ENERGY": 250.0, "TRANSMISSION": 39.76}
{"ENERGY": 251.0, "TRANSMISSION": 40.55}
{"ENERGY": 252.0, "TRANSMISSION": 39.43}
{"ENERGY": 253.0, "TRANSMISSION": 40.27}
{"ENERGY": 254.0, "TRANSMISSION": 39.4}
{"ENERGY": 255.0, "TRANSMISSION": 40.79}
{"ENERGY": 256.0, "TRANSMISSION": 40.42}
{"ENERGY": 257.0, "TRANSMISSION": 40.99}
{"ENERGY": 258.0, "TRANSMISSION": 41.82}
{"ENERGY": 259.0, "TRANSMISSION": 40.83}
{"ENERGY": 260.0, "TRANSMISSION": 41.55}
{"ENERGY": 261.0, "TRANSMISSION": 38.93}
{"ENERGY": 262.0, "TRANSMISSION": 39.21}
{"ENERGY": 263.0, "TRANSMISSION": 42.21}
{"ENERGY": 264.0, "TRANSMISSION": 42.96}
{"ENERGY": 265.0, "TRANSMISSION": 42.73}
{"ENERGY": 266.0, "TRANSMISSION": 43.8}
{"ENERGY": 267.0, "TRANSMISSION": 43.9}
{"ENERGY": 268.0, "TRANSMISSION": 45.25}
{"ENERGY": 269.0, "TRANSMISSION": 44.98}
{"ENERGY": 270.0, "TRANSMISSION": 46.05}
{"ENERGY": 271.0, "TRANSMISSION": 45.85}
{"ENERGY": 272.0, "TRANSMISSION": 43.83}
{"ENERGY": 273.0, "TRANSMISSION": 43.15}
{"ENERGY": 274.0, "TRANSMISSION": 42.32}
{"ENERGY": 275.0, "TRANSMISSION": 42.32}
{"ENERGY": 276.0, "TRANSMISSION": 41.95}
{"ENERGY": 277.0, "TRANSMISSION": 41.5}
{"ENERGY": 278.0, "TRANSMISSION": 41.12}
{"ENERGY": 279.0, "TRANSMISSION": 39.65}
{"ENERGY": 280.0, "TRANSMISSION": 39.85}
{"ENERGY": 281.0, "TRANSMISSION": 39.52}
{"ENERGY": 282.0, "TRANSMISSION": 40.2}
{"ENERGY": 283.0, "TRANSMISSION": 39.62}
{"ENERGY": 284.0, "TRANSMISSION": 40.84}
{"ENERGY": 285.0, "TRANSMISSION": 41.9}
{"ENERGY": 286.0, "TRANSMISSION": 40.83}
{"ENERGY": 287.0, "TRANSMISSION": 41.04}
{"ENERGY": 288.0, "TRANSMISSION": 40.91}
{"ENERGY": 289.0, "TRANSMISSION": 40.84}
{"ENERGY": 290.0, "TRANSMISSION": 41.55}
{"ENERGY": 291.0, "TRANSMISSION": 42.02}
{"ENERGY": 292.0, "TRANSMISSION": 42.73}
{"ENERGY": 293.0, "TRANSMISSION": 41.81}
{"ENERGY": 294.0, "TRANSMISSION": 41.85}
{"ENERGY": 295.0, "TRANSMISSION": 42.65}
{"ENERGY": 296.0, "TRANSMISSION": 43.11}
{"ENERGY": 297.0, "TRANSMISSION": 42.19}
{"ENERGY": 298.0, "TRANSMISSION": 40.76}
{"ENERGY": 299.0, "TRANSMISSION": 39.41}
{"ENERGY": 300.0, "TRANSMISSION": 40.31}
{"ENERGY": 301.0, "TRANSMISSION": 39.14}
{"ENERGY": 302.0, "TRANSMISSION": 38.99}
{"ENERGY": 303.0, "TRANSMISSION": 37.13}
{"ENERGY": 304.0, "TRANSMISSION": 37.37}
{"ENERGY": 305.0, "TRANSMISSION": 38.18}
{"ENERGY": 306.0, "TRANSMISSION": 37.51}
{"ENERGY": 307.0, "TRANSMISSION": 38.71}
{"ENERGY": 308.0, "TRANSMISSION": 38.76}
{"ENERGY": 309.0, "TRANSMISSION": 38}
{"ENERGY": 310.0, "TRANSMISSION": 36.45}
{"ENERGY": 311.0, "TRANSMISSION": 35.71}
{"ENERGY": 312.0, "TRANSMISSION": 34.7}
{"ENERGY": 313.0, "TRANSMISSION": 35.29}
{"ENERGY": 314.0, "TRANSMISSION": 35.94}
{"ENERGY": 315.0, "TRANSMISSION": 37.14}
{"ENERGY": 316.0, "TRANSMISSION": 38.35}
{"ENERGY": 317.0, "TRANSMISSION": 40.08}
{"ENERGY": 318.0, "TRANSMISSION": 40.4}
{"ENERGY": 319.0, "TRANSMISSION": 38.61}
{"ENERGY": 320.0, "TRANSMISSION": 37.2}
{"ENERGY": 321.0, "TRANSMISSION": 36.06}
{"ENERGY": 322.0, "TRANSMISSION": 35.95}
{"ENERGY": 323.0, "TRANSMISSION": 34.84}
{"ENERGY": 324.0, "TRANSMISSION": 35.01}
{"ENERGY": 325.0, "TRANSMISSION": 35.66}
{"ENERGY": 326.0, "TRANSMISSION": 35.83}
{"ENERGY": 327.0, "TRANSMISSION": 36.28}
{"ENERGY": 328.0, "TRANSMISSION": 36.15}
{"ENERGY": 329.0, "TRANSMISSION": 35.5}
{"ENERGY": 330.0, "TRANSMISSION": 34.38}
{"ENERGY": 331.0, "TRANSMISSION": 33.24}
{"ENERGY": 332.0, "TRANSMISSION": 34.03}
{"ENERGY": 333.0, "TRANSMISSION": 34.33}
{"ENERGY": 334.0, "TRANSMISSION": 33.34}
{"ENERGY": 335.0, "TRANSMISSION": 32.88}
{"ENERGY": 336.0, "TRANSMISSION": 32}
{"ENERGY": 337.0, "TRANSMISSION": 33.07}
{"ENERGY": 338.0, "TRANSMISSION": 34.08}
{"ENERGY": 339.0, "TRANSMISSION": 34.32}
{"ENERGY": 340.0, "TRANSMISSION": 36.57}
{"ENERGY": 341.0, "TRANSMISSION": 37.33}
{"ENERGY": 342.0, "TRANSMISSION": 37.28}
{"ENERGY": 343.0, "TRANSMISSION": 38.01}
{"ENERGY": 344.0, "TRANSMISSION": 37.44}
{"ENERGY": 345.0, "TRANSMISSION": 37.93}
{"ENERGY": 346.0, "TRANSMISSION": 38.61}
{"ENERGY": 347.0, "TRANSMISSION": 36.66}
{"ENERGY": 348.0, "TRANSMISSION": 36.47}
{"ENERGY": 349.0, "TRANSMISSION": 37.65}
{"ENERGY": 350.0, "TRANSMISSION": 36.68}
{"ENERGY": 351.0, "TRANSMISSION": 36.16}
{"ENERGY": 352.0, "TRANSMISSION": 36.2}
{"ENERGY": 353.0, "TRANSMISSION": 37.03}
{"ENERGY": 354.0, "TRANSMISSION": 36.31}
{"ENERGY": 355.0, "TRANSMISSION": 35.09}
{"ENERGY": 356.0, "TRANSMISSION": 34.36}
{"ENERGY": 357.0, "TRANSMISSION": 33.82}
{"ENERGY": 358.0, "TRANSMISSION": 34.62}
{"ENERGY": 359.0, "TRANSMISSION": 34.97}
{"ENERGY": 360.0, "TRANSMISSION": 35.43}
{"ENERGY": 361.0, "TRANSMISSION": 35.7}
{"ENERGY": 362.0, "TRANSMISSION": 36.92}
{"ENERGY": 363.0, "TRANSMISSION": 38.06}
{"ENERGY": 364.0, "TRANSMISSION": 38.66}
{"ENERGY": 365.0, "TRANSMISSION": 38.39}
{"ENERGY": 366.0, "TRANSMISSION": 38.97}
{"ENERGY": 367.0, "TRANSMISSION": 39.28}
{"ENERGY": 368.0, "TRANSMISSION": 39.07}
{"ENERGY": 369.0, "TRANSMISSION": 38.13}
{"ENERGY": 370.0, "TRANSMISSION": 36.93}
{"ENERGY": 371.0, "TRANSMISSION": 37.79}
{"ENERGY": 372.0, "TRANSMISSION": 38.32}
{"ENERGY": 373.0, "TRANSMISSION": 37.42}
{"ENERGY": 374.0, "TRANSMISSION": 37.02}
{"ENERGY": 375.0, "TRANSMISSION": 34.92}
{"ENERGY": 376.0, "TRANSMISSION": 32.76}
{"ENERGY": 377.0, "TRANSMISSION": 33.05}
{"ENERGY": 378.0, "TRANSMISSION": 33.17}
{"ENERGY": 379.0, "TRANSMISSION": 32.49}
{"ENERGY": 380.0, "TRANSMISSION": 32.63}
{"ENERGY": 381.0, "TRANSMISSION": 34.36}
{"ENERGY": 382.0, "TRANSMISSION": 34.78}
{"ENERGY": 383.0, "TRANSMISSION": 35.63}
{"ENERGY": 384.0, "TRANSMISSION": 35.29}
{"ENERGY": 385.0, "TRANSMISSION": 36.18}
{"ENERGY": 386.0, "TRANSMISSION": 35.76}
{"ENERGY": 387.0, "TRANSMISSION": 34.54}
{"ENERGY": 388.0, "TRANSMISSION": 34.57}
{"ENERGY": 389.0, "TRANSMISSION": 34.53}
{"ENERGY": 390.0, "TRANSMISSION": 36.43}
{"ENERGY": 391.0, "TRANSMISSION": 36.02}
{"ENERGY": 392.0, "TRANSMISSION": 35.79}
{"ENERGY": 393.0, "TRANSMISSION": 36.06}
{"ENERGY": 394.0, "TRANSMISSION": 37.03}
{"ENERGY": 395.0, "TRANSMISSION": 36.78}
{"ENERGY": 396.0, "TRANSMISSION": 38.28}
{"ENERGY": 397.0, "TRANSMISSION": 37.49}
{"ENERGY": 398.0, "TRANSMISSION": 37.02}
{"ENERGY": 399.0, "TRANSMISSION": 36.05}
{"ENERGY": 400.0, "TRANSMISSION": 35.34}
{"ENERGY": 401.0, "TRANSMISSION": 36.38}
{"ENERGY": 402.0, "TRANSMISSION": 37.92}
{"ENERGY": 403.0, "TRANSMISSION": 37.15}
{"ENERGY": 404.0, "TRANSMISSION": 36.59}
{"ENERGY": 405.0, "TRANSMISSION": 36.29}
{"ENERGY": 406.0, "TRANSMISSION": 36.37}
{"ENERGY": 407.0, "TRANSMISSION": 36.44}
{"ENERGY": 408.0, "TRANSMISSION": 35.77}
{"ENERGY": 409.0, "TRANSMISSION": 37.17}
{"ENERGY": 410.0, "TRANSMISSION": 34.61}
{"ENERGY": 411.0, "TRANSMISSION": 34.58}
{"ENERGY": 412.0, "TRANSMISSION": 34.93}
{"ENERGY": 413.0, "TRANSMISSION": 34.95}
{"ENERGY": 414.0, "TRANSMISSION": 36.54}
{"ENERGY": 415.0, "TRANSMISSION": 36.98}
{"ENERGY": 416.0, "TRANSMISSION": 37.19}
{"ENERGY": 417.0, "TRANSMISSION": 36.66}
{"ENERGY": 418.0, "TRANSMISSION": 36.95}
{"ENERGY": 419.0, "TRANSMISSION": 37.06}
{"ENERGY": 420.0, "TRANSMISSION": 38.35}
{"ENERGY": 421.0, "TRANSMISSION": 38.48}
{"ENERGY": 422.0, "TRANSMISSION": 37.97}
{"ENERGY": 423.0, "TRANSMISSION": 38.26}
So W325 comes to 36.5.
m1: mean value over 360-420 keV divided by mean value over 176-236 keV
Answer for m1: 1.10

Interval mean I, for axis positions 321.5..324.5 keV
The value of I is 35.3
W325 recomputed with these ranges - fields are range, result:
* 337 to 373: 36.8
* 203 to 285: 38.4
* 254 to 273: 42.5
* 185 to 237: 33.1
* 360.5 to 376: 37.5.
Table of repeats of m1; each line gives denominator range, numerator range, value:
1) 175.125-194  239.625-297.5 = 1.31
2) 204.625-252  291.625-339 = 1.02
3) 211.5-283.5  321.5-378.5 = 0.92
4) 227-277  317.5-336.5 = 0.88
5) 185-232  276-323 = 1.21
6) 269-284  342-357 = 0.87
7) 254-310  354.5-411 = 0.88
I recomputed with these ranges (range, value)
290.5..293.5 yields 42.2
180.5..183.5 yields 32.2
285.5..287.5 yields 40.9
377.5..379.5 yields 32.8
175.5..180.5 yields 33.3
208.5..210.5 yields 31.5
